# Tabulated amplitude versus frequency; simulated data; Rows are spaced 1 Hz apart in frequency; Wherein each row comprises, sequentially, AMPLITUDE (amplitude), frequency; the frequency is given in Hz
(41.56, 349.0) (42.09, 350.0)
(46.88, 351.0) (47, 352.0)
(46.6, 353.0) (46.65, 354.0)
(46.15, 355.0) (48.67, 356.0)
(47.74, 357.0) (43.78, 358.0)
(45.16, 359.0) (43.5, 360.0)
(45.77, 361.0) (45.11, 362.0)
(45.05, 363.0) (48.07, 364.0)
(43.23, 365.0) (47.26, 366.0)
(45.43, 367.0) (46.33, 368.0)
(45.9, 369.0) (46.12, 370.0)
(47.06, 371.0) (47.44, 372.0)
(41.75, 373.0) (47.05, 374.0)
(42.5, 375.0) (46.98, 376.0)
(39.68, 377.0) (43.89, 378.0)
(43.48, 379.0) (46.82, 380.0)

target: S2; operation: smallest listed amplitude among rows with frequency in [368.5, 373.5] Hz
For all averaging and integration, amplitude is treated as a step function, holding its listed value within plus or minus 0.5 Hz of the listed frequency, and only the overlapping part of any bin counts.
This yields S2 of 41.75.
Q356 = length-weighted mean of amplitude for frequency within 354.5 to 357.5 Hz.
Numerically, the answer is 47.5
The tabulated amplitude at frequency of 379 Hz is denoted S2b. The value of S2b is 43.48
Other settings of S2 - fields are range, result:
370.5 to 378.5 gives 39.68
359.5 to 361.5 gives 43.5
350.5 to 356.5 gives 46.15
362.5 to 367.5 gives 43.23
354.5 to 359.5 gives 43.78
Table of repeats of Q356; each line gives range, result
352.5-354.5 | 46.6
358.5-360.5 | 44.3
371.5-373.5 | 44.6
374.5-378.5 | 43.3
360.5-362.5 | 45.4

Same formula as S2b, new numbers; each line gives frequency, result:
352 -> 47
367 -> 45.43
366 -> 47.26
